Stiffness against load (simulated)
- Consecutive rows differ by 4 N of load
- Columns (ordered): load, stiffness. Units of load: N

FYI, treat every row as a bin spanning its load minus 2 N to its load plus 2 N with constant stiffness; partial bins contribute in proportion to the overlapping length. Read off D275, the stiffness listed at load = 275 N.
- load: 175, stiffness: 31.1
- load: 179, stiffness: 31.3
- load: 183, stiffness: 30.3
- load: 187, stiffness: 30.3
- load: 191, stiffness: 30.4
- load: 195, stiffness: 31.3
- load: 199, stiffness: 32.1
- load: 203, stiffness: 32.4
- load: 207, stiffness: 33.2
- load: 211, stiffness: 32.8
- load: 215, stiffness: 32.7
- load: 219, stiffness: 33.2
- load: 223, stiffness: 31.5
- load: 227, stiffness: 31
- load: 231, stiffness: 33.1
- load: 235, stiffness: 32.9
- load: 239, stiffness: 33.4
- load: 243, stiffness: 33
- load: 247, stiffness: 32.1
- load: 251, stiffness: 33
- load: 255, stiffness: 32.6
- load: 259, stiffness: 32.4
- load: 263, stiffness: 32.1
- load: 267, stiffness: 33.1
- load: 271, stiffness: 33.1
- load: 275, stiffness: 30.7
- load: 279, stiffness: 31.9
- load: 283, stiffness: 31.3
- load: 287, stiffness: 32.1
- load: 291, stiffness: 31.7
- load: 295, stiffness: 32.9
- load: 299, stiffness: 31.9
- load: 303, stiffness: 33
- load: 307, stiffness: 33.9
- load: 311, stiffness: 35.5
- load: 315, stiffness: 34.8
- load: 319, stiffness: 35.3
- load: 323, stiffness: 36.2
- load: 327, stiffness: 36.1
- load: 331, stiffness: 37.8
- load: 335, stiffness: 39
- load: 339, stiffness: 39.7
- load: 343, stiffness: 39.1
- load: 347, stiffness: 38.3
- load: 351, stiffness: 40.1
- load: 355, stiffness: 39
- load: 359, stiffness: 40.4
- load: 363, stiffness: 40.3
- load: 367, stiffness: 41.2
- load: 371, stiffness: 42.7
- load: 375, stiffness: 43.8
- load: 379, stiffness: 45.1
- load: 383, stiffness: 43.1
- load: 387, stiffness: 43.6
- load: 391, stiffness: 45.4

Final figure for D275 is 30.7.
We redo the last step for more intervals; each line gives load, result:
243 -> 33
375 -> 43.8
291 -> 31.7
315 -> 34.8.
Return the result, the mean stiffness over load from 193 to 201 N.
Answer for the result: 31.7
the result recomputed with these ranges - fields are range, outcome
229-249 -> 32.9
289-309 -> 32.7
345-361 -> 39.5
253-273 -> 32.7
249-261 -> 32.7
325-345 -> 38.3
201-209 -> 32.8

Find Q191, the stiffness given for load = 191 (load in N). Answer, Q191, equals 30.4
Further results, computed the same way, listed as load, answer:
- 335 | 39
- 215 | 32.7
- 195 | 31.3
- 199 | 32.1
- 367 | 41.2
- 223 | 31.5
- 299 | 31.9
